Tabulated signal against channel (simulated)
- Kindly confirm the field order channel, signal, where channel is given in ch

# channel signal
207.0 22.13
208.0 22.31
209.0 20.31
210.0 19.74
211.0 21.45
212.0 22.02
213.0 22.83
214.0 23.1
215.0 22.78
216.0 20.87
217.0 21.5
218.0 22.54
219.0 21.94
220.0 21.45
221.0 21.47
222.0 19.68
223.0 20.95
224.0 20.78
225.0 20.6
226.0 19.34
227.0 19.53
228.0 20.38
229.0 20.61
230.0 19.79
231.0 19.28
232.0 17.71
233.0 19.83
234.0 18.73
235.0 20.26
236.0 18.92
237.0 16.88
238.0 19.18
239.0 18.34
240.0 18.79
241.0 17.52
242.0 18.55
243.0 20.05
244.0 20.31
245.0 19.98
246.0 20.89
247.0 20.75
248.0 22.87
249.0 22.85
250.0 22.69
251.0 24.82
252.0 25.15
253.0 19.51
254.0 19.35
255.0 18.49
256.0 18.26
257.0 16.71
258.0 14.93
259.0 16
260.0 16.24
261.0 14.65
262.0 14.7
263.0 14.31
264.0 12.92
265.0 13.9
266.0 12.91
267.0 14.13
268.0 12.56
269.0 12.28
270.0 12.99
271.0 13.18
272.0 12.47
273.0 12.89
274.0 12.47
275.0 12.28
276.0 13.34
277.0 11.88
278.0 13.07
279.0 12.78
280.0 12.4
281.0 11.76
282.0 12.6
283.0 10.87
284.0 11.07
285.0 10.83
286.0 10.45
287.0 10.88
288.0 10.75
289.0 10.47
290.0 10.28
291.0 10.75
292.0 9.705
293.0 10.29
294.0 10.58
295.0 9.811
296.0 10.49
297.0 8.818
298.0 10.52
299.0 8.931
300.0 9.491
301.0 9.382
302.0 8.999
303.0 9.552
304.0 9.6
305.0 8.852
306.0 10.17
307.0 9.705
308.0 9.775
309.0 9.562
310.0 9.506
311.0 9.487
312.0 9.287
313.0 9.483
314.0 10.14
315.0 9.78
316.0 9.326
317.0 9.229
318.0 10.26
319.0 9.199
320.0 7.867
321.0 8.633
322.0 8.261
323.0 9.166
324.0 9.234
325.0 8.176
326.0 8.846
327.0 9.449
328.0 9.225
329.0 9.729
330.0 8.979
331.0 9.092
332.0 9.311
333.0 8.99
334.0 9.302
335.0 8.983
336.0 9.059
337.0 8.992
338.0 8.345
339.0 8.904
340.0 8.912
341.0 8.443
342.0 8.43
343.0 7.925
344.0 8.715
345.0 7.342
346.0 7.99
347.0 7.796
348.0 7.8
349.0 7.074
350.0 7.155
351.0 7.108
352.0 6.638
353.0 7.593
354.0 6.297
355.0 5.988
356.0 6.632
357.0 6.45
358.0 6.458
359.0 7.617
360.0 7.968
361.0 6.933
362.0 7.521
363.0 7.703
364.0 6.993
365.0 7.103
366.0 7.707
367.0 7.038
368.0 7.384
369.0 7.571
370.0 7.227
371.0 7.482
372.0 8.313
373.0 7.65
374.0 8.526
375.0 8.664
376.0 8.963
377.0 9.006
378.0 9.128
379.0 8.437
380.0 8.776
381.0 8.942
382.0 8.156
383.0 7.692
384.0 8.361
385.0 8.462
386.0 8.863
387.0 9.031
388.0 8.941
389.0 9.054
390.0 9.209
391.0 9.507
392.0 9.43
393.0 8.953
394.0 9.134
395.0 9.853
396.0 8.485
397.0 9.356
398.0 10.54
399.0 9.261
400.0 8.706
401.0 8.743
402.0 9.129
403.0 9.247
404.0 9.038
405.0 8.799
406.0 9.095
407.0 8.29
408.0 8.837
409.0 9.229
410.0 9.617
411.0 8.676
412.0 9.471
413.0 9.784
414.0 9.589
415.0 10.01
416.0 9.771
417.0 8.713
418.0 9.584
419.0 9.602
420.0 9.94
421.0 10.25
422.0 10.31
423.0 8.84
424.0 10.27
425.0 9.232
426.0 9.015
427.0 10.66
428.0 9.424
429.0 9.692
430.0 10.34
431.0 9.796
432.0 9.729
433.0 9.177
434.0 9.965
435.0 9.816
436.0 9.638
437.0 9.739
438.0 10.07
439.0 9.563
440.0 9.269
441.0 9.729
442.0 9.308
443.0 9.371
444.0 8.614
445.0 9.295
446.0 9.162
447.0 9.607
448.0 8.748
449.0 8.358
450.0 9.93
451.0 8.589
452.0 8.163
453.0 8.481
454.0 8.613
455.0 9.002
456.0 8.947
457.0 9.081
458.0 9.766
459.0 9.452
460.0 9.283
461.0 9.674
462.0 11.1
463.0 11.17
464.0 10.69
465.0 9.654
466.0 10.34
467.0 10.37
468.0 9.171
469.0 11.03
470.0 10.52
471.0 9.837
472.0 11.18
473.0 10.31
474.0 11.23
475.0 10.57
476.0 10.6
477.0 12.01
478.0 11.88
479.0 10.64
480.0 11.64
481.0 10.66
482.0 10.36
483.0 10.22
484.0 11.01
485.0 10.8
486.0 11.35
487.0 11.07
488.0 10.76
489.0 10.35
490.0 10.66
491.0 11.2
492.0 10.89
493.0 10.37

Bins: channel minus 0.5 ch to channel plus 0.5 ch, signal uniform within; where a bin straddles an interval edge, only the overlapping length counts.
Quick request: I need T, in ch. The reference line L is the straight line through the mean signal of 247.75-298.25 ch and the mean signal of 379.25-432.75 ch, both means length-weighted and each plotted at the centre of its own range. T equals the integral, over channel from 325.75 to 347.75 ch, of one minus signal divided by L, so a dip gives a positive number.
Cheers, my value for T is 5.5 ch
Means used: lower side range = 13.9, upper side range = 9.27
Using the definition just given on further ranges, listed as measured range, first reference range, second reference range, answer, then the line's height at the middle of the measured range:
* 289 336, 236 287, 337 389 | 9.5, 11.9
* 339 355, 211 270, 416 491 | 7.6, 14.5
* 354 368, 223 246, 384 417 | 5.5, 11.6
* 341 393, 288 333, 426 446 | 8.9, 9.55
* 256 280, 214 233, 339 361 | 3.5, 16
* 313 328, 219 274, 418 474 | 5.9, 15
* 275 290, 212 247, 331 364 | 3.1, 14.6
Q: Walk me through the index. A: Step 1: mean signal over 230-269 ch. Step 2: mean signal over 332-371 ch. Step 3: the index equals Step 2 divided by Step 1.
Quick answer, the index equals 0.42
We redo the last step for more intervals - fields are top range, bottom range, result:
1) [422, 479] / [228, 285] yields 0.59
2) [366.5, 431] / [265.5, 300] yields 0.79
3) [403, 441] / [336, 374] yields 1.26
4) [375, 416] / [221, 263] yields 0.47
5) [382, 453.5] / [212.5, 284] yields 0.52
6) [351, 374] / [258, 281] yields 0.54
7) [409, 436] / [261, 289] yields 0.77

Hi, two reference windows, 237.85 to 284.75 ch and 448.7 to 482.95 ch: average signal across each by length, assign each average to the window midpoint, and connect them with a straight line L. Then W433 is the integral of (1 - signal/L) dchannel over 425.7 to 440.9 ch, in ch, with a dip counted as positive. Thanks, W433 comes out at 1.8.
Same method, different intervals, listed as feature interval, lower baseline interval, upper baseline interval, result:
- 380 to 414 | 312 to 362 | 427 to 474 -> 0.04 ch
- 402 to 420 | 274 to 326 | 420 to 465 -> 0.74 ch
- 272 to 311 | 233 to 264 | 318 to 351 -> 8.77 ch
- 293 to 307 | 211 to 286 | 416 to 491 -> 5.38 ch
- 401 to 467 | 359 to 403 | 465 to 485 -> 1.60 ch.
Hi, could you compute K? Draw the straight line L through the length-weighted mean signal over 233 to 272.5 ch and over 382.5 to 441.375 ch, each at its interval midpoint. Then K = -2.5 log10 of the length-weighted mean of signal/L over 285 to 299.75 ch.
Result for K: 0.46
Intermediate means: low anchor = 17.7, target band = 10.2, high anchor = 9.36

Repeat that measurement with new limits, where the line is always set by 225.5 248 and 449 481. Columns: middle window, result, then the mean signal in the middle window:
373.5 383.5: 0.50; 8.63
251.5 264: 0.09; 17.2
